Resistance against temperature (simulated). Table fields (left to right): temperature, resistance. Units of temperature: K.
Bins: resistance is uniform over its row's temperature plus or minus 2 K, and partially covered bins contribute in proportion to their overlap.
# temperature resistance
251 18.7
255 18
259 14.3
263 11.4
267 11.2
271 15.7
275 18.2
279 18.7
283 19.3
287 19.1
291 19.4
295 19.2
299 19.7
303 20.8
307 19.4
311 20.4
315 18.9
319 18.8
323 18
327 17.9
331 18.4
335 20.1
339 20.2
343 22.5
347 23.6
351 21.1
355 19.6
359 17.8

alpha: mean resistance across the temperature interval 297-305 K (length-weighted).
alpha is 20.2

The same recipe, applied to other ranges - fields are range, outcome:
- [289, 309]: 19.7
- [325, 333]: 18.1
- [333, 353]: 21.5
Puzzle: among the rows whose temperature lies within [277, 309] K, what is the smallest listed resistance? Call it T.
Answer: 18.7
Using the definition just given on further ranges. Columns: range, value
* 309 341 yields 17.9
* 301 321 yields 18.8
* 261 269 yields 11.2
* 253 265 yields 11.4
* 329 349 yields 18.4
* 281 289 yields 19.1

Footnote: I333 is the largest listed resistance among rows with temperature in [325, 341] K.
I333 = 20.2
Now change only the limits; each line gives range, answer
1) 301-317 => 20.8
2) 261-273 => 15.7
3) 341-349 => 23.6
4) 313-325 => 18.9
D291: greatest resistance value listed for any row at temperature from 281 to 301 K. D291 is 19.7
